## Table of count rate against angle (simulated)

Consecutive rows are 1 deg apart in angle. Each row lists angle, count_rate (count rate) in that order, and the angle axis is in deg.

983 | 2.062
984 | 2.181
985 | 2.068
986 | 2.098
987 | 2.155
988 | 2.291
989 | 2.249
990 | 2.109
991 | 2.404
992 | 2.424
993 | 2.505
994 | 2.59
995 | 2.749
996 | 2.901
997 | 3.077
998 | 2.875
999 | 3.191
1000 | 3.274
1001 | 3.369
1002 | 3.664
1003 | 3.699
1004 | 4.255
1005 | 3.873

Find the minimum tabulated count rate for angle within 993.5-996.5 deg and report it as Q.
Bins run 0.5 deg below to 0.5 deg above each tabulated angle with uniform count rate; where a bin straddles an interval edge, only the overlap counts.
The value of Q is 2.59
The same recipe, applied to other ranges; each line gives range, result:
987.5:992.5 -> 2.109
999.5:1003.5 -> 3.274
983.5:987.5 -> 2.068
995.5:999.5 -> 2.875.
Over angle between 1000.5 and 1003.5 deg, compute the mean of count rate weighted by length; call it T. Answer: 3.58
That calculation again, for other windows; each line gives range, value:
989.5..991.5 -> 2.26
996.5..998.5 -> 2.98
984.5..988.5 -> 2.15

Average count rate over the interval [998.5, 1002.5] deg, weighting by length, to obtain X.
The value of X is 3.37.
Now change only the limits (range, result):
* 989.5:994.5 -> 2.41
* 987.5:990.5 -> 2.22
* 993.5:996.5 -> 2.75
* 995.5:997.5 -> 2.99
